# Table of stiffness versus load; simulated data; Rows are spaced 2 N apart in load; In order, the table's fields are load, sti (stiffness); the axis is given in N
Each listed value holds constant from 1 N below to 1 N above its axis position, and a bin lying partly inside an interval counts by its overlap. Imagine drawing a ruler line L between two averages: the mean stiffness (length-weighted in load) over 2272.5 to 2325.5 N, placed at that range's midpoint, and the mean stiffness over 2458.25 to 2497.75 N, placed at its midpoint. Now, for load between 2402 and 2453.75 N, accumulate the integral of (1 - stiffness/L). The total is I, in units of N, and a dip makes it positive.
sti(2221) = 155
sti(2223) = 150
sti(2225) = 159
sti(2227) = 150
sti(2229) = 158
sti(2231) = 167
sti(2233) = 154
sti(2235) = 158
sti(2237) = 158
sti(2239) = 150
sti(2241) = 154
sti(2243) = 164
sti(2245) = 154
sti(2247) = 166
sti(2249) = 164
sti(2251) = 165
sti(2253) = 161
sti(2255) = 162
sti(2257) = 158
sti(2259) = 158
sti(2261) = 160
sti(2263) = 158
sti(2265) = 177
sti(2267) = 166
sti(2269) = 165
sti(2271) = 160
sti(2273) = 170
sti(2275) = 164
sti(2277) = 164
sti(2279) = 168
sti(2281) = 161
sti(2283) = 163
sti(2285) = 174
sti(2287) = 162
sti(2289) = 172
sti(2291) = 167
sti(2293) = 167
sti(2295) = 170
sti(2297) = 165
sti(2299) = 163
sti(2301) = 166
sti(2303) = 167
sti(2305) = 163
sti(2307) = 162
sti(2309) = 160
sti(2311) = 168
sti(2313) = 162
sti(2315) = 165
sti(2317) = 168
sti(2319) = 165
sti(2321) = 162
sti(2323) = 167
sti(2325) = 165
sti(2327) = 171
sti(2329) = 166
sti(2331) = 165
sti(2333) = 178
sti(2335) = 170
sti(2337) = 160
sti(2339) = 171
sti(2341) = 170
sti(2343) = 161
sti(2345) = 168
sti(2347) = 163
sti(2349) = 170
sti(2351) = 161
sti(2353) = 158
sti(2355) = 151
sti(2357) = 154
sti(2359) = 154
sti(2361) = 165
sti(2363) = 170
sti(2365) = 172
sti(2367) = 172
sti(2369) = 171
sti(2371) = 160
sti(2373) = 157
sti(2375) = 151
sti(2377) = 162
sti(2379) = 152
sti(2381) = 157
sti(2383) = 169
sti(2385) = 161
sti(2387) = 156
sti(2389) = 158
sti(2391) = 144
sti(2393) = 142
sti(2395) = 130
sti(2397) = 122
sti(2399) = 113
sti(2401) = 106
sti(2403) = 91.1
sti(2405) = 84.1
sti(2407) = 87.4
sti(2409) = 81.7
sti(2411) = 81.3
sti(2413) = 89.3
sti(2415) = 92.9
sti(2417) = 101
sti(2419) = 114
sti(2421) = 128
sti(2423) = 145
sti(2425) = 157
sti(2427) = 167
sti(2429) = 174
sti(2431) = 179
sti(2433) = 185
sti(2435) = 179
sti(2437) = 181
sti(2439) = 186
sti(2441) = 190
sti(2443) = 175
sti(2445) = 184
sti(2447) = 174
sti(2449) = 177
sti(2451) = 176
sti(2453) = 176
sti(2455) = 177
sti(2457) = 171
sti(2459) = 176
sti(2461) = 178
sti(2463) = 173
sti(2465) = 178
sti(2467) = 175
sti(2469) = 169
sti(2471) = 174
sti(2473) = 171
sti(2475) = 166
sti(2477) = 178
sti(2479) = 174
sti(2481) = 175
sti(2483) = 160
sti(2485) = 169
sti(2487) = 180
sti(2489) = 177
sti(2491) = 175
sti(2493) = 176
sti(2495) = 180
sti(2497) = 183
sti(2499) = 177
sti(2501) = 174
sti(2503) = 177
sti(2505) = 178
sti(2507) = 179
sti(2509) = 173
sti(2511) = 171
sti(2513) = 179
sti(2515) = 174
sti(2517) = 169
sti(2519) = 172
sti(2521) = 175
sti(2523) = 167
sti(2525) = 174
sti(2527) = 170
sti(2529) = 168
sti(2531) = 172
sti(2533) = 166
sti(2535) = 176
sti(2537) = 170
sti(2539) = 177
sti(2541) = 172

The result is 8.3 N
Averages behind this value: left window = 166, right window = 174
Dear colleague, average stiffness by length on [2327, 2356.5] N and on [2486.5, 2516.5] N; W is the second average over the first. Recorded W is 1.1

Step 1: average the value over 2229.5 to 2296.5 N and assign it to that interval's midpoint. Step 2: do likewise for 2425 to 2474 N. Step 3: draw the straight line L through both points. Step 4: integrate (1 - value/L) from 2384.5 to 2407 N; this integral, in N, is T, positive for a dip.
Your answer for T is 6.14 N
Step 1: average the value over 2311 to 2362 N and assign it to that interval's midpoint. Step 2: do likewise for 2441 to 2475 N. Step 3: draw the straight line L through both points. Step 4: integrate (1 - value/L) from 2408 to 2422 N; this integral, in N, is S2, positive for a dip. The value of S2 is 5.98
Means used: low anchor 164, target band 98.3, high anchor 175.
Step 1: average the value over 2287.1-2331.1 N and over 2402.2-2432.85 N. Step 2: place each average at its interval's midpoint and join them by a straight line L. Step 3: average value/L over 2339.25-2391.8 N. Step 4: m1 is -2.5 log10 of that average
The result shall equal -0.14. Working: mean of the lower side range 166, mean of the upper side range 120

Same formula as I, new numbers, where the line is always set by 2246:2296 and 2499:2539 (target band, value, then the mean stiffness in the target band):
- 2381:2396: 1.5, 152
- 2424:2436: -0.2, 174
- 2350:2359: 0.6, 156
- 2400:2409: 4.2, 91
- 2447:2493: -0.7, 174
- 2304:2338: 0.2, 166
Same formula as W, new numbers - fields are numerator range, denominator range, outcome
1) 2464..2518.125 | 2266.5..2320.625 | 1.05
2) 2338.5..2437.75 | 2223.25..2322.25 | 0.89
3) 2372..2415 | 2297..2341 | 0.77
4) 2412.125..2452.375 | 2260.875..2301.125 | 0.95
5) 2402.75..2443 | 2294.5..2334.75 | 0.82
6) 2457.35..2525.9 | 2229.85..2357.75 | 1.06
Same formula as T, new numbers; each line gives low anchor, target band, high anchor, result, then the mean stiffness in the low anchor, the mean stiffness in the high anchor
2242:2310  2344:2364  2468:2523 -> 0.8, 164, 174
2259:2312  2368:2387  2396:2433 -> -3.9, 165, 119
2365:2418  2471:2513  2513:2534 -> -3.4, 131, 171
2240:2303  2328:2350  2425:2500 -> 0.1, 164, 176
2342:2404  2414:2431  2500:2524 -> 2.4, 152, 174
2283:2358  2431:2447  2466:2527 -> -1.0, 165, 174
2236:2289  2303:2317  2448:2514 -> 0.1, 163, 175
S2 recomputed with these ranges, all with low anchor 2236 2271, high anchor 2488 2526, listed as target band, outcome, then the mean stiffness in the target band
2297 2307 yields 0.0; 164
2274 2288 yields -0.2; 165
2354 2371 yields 0.4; 163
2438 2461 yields -0.8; 178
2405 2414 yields 4.5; 84.8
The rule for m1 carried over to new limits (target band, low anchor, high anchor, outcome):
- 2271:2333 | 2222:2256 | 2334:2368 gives -0.028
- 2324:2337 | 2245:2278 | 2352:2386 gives -0.044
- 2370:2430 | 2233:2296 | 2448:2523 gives 0.282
